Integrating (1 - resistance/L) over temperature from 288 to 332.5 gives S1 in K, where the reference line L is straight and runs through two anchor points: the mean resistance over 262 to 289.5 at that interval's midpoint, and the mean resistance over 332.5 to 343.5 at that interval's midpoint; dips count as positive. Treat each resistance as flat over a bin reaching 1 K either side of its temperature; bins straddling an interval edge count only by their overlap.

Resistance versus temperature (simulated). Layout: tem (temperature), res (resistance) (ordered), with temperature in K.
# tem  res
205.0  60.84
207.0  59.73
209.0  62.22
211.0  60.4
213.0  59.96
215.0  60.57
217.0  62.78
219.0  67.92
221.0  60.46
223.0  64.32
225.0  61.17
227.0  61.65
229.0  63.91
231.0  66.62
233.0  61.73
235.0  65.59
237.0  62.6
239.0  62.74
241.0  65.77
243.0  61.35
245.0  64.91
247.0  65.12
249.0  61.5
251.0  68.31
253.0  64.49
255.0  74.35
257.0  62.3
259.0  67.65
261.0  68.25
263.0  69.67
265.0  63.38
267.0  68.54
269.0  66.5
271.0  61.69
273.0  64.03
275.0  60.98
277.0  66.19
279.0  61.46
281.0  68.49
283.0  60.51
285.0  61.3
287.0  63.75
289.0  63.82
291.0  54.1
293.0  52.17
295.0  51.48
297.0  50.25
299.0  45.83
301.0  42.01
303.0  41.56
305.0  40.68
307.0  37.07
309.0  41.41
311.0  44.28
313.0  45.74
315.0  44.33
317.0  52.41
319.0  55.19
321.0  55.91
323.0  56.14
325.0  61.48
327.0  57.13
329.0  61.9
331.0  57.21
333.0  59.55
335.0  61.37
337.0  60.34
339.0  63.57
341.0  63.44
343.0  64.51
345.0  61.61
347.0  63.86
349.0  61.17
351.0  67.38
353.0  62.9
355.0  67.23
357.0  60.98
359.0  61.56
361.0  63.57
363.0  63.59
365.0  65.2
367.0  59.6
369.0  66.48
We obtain 8.8 K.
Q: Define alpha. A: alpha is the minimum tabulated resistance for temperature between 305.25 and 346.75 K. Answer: 37.07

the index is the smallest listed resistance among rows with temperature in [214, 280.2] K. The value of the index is 60.46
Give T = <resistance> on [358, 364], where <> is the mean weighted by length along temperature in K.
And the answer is 62.9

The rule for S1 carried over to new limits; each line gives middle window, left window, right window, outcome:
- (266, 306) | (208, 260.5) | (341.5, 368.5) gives 4.03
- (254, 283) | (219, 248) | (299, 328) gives -4.57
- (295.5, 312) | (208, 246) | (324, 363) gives 5.10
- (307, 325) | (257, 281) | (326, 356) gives 3.94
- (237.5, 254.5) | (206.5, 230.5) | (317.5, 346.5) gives -0.79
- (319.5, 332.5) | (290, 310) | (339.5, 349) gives -0.54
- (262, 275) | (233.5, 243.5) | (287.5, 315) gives -2.22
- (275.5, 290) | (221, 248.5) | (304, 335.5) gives -1.69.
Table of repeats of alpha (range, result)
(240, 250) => 61.35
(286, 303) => 41.56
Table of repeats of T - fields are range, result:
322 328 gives 58.2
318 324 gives 55.7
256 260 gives 65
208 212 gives 61.3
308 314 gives 43.8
